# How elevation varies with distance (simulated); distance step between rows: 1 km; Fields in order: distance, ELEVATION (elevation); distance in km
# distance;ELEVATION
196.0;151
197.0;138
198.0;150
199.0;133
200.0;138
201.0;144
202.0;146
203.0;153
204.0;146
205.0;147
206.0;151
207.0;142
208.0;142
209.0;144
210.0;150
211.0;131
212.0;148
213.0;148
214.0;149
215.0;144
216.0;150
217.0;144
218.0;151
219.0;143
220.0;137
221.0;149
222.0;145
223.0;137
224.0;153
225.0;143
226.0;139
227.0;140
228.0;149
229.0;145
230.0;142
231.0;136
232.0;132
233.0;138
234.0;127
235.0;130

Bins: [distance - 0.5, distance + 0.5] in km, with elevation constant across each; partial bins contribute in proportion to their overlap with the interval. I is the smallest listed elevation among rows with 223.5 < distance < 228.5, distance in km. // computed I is 139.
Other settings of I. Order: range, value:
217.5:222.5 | 137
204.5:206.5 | 147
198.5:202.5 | 133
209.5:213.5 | 131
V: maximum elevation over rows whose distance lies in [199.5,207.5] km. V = 153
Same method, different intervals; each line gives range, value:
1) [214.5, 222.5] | 151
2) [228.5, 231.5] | 145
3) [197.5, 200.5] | 150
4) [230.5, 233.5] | 138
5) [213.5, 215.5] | 149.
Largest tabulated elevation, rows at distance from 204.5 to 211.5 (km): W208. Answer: 151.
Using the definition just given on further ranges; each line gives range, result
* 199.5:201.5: 144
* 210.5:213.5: 148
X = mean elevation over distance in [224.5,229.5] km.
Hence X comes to 143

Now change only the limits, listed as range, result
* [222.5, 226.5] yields 143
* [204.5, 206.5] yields 149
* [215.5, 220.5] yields 145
